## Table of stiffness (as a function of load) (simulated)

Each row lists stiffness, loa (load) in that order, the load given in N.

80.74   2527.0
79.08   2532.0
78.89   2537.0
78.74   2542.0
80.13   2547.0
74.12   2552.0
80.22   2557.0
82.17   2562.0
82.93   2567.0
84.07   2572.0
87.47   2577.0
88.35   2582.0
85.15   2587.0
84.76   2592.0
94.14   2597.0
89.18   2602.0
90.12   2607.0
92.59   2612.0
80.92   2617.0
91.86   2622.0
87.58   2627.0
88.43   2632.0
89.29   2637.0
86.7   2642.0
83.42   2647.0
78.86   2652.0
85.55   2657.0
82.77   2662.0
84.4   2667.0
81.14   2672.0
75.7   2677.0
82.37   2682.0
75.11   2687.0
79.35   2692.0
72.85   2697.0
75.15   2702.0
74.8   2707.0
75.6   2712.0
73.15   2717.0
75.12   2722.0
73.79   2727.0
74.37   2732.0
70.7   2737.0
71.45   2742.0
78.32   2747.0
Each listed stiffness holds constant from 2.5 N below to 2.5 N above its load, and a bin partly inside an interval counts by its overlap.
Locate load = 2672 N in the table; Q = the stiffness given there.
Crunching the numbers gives 81.14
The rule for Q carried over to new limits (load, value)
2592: 84.76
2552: 74.12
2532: 79.08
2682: 82.37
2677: 75.7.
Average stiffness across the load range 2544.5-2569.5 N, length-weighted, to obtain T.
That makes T 79.9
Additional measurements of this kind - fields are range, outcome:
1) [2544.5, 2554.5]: 77.1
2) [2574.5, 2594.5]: 86.4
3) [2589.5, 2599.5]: 89.5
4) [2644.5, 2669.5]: 83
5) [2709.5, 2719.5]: 74.4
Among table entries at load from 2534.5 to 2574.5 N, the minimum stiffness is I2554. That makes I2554 74.12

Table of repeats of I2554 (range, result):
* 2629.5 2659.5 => 78.86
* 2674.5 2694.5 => 75.11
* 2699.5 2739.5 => 70.7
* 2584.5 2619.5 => 80.92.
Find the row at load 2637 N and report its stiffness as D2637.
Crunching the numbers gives 89.29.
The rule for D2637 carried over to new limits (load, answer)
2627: 87.58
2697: 72.85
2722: 75.12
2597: 94.14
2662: 82.77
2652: 78.86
